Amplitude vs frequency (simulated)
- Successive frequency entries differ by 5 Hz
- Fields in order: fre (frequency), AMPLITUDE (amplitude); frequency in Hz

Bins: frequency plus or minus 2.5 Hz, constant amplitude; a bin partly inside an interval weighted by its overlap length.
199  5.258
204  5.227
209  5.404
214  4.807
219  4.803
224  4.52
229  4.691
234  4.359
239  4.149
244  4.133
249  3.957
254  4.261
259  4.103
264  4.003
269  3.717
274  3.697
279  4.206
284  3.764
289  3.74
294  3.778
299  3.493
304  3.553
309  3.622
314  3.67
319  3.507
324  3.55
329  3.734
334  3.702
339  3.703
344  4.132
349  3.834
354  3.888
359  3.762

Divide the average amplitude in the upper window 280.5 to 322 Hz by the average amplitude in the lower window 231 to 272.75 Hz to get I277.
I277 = 0.90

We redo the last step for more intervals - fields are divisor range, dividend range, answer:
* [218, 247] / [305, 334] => 0.82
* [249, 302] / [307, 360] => 0.96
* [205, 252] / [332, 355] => 0.85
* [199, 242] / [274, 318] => 0.78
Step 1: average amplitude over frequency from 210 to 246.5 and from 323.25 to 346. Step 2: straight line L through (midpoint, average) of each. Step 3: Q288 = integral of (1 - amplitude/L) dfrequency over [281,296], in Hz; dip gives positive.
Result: 1.2 Hz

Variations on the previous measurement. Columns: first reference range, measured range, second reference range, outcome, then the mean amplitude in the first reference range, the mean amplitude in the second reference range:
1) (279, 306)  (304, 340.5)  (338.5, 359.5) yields 1.67 Hz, 3.72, 3.89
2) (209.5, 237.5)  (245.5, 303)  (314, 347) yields 4.66 Hz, 4.67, 3.72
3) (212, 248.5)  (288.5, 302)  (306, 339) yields 0.78 Hz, 4.46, 3.64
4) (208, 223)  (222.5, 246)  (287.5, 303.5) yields 1.29 Hz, 4.92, 3.65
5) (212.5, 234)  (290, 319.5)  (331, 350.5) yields 3.42 Hz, 4.66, 3.84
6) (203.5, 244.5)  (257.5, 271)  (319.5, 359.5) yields 1.32 Hz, 4.68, 3.78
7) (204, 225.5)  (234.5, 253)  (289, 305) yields 1.47 Hz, 4.94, 3.63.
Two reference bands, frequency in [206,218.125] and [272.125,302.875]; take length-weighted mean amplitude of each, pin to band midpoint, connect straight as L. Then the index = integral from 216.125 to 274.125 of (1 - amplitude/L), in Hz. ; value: 3.6 Hz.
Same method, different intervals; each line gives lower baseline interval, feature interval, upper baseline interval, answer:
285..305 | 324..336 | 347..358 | 0.3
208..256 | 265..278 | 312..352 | 1.2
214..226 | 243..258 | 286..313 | 0.6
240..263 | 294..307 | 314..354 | 1.1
